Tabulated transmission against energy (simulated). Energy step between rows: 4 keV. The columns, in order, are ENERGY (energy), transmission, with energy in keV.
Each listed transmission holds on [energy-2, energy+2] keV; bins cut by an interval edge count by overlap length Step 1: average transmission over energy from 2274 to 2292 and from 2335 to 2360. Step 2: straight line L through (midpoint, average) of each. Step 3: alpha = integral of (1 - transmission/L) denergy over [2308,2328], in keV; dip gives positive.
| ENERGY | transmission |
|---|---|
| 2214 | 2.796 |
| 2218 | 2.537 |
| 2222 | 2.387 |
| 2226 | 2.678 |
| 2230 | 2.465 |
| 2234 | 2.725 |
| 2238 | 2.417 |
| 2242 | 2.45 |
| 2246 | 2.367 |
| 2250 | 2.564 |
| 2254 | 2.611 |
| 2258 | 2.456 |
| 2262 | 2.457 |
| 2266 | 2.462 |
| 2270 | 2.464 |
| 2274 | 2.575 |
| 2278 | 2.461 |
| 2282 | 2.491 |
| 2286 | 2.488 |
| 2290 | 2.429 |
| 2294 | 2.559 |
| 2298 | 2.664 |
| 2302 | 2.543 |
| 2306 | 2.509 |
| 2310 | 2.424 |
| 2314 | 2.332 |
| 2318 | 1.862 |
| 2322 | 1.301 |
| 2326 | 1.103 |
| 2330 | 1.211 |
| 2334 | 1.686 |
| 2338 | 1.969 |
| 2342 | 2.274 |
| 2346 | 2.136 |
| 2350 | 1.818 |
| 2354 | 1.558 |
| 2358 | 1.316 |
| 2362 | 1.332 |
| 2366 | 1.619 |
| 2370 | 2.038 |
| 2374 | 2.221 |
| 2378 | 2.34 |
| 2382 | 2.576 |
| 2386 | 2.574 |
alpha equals 3.19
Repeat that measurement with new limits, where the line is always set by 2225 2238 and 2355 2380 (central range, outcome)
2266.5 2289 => -1.66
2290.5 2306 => -2.55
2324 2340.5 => 3.98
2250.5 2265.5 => -0.46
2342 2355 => -0.08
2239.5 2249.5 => 0.31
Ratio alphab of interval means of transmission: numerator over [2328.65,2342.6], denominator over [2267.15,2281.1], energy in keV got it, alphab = 0.71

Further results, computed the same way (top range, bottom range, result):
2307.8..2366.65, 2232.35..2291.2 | 0.70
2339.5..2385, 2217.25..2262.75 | 0.77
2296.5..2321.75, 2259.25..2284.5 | 0.93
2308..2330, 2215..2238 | 0.68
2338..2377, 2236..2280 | 0.74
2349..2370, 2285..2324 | 0.68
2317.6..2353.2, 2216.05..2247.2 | 0.68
